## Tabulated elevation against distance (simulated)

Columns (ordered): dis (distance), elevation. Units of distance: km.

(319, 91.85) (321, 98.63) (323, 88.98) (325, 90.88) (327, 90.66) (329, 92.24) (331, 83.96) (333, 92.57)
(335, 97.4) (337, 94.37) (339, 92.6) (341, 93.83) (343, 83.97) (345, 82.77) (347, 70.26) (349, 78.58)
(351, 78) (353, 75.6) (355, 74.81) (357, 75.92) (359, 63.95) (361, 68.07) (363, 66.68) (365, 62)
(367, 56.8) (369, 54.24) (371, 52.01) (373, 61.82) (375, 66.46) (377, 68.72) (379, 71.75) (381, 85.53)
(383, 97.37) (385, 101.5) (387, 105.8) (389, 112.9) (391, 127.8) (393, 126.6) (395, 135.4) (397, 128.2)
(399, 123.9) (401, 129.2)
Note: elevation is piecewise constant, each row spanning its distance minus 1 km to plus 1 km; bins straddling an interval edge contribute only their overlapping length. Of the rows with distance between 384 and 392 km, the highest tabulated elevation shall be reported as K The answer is 127.8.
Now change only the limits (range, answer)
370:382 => 85.53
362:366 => 66.68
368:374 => 61.82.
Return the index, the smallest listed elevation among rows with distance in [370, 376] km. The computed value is 52.01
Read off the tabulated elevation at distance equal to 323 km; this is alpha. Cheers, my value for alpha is 88.98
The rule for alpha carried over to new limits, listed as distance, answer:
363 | 66.68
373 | 61.82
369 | 54.24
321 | 98.63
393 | 126.6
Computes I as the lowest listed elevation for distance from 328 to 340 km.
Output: 83.96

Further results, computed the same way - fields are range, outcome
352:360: 63.95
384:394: 101.5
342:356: 70.26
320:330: 88.98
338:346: 82.77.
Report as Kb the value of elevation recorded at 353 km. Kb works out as 75.6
